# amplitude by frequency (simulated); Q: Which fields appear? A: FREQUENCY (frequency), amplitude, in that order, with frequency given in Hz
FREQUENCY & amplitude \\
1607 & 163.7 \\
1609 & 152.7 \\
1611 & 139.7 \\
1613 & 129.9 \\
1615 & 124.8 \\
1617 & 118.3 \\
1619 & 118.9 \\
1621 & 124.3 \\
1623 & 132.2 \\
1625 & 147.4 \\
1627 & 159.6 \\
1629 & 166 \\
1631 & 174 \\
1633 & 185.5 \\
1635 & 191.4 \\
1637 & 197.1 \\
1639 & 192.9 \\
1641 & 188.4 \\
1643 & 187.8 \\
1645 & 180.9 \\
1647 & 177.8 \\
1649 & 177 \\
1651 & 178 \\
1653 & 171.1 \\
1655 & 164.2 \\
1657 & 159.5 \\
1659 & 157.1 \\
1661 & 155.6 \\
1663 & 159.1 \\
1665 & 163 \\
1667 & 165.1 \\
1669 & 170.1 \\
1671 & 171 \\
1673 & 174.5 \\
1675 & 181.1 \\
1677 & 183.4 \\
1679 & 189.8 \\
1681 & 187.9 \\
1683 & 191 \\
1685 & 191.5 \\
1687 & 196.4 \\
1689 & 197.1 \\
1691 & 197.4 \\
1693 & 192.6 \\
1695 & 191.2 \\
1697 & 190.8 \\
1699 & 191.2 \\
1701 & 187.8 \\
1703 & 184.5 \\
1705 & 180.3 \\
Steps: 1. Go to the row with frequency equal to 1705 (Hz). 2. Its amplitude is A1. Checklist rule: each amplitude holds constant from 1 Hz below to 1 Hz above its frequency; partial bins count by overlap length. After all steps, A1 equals 180.3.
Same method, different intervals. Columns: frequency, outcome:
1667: 165.1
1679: 189.8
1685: 191.5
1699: 191.2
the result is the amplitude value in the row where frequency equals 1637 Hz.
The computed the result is 197.1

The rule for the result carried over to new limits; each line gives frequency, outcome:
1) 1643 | 187.8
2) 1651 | 178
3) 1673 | 174.5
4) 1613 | 129.9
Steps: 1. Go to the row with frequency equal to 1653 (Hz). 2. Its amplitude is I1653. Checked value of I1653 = 171.1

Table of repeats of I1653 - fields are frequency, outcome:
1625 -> 147.4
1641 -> 188.4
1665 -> 163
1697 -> 190.8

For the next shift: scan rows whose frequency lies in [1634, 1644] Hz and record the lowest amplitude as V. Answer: 187.8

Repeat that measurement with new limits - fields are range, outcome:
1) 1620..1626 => 124.3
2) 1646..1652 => 177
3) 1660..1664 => 155.6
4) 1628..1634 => 166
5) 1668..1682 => 170.1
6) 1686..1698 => 190.8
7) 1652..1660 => 157.1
